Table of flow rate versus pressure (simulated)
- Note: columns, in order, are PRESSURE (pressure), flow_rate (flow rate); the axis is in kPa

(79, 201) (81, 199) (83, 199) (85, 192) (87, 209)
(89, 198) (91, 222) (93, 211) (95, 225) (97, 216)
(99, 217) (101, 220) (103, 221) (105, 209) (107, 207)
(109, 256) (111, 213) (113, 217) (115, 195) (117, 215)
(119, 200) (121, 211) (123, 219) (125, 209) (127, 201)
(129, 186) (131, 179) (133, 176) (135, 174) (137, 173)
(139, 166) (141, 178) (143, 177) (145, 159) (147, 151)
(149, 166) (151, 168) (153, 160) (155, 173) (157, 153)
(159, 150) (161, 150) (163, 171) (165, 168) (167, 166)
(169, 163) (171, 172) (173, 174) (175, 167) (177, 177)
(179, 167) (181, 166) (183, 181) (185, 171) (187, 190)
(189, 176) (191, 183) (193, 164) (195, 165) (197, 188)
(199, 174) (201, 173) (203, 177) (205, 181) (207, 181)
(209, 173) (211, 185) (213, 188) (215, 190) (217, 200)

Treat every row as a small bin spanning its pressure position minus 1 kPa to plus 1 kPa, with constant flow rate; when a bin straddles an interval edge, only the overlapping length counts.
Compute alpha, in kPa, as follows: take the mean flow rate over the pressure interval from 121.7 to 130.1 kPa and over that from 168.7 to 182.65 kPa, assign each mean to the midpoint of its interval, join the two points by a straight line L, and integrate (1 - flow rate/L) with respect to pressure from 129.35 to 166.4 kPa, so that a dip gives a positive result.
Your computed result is 4.4 kPa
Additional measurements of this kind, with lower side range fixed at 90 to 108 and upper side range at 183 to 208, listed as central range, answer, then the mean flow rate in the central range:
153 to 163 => 1.8 kPa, 158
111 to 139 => 1.4 kPa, 196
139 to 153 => 2.2 kPa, 166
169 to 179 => 0.8 kPa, 171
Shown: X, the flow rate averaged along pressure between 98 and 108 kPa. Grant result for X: 215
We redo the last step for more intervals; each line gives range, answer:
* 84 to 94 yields 206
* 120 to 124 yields 215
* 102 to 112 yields 221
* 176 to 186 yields 172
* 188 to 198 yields 175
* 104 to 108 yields 208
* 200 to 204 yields 175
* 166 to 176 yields 168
